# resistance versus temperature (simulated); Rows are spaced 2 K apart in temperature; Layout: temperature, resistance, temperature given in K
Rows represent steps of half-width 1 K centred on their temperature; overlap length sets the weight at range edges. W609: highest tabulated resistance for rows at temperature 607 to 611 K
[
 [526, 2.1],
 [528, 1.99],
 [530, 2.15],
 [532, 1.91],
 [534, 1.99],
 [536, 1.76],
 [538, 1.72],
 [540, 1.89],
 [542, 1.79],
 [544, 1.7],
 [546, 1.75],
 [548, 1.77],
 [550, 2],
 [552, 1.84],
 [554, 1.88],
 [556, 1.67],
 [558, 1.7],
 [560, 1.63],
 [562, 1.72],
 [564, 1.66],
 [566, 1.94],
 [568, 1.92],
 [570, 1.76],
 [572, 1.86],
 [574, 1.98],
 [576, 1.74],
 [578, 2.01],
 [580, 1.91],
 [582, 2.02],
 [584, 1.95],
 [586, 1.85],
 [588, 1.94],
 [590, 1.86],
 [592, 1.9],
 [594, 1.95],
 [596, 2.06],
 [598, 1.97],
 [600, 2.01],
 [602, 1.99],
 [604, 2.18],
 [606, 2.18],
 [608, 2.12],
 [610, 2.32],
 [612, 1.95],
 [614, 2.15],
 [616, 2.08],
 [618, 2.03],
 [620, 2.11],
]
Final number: 2.32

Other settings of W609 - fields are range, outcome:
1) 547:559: 2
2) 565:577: 1.98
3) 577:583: 2.02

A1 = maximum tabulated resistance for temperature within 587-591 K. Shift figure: 1.94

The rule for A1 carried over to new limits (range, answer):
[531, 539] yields 1.99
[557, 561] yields 1.7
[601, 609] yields 2.18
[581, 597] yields 2.06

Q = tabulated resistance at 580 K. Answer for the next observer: 1.91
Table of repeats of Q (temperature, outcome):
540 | 1.89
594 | 1.95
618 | 2.03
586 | 1.85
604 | 2.18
